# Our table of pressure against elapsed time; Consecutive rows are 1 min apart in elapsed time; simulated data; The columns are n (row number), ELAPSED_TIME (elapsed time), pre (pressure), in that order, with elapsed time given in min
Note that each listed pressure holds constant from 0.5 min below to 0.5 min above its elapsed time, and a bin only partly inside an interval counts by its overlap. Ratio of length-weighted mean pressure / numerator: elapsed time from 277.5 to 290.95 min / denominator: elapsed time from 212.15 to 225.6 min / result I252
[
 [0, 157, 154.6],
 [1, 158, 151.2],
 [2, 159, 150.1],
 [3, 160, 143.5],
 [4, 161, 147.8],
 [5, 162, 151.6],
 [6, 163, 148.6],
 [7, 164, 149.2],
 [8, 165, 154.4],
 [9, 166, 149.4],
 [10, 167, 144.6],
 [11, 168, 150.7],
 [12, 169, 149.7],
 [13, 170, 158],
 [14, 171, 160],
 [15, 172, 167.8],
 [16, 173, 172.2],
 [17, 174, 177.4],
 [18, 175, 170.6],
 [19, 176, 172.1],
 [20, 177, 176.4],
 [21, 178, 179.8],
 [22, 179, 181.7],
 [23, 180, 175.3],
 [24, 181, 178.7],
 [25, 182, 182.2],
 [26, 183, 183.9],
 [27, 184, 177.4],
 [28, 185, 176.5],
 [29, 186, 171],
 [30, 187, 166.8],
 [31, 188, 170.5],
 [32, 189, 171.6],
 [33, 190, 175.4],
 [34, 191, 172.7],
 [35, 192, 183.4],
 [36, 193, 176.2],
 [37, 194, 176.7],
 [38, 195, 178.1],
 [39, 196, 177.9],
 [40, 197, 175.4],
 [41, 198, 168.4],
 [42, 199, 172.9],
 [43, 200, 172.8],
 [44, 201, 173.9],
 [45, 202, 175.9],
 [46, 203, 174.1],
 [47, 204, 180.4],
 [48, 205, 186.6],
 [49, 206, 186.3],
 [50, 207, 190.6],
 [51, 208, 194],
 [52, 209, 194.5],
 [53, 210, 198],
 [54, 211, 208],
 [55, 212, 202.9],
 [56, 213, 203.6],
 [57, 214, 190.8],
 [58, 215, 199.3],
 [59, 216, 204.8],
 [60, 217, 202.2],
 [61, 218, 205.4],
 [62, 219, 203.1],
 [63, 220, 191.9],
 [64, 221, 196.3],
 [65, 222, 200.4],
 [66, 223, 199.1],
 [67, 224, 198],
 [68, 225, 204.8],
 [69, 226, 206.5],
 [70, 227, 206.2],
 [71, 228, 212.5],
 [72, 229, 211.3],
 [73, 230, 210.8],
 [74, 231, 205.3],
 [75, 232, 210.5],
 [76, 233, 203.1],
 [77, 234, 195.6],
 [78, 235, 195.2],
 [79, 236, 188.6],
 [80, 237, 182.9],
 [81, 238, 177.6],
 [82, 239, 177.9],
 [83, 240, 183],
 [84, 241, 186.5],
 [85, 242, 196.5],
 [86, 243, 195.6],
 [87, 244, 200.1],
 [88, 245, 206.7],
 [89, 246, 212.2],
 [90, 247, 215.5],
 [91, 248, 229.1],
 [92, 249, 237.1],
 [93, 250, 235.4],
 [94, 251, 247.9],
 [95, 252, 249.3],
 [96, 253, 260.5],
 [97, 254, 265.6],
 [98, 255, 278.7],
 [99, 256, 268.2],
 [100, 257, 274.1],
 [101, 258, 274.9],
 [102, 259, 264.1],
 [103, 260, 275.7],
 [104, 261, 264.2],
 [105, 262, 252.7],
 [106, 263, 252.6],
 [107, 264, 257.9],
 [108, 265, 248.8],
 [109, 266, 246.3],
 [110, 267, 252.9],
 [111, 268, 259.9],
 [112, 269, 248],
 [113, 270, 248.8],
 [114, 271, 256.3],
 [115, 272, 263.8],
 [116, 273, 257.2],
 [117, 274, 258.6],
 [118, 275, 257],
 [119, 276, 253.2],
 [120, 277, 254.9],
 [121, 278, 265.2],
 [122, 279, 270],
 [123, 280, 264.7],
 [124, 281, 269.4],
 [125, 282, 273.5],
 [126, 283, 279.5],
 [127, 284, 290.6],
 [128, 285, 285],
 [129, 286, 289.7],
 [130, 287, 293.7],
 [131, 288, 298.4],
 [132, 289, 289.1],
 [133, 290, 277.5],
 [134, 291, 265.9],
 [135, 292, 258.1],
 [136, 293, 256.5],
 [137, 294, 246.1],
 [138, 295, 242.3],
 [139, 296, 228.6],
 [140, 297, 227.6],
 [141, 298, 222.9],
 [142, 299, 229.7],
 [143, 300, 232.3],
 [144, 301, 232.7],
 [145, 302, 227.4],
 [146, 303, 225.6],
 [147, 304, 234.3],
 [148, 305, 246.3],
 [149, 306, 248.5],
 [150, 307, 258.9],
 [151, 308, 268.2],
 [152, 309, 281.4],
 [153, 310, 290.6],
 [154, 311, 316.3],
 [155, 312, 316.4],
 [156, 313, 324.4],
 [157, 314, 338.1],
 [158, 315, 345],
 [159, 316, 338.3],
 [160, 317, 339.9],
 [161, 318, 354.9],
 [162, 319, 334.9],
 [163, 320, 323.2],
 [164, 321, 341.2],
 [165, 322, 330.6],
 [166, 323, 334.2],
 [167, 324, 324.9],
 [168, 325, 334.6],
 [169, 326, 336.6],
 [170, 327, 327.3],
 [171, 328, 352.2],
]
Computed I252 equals 1.4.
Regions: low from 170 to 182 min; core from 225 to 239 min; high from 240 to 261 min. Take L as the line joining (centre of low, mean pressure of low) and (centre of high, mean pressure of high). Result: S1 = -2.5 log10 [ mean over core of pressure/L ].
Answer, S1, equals 0.11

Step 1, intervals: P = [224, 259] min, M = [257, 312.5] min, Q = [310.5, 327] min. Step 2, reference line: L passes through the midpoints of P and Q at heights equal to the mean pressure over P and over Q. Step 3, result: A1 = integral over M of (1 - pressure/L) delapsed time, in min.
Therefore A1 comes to 3.9 min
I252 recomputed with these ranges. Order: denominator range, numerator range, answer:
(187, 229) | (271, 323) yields 1.46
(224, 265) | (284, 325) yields 1.26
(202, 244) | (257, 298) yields 1.34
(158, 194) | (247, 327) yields 1.65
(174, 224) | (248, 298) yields 1.42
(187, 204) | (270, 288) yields 1.54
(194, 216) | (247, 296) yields 1.41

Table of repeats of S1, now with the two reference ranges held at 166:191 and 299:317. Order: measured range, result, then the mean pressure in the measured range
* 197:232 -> 0.03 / 195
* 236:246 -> 0.17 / 191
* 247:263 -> -0.10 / 257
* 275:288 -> -0.07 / 274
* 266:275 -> -0.04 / 255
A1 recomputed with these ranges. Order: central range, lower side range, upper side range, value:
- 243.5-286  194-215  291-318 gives -3.5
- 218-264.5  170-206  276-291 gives 2.4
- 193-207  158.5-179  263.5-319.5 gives 0.8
